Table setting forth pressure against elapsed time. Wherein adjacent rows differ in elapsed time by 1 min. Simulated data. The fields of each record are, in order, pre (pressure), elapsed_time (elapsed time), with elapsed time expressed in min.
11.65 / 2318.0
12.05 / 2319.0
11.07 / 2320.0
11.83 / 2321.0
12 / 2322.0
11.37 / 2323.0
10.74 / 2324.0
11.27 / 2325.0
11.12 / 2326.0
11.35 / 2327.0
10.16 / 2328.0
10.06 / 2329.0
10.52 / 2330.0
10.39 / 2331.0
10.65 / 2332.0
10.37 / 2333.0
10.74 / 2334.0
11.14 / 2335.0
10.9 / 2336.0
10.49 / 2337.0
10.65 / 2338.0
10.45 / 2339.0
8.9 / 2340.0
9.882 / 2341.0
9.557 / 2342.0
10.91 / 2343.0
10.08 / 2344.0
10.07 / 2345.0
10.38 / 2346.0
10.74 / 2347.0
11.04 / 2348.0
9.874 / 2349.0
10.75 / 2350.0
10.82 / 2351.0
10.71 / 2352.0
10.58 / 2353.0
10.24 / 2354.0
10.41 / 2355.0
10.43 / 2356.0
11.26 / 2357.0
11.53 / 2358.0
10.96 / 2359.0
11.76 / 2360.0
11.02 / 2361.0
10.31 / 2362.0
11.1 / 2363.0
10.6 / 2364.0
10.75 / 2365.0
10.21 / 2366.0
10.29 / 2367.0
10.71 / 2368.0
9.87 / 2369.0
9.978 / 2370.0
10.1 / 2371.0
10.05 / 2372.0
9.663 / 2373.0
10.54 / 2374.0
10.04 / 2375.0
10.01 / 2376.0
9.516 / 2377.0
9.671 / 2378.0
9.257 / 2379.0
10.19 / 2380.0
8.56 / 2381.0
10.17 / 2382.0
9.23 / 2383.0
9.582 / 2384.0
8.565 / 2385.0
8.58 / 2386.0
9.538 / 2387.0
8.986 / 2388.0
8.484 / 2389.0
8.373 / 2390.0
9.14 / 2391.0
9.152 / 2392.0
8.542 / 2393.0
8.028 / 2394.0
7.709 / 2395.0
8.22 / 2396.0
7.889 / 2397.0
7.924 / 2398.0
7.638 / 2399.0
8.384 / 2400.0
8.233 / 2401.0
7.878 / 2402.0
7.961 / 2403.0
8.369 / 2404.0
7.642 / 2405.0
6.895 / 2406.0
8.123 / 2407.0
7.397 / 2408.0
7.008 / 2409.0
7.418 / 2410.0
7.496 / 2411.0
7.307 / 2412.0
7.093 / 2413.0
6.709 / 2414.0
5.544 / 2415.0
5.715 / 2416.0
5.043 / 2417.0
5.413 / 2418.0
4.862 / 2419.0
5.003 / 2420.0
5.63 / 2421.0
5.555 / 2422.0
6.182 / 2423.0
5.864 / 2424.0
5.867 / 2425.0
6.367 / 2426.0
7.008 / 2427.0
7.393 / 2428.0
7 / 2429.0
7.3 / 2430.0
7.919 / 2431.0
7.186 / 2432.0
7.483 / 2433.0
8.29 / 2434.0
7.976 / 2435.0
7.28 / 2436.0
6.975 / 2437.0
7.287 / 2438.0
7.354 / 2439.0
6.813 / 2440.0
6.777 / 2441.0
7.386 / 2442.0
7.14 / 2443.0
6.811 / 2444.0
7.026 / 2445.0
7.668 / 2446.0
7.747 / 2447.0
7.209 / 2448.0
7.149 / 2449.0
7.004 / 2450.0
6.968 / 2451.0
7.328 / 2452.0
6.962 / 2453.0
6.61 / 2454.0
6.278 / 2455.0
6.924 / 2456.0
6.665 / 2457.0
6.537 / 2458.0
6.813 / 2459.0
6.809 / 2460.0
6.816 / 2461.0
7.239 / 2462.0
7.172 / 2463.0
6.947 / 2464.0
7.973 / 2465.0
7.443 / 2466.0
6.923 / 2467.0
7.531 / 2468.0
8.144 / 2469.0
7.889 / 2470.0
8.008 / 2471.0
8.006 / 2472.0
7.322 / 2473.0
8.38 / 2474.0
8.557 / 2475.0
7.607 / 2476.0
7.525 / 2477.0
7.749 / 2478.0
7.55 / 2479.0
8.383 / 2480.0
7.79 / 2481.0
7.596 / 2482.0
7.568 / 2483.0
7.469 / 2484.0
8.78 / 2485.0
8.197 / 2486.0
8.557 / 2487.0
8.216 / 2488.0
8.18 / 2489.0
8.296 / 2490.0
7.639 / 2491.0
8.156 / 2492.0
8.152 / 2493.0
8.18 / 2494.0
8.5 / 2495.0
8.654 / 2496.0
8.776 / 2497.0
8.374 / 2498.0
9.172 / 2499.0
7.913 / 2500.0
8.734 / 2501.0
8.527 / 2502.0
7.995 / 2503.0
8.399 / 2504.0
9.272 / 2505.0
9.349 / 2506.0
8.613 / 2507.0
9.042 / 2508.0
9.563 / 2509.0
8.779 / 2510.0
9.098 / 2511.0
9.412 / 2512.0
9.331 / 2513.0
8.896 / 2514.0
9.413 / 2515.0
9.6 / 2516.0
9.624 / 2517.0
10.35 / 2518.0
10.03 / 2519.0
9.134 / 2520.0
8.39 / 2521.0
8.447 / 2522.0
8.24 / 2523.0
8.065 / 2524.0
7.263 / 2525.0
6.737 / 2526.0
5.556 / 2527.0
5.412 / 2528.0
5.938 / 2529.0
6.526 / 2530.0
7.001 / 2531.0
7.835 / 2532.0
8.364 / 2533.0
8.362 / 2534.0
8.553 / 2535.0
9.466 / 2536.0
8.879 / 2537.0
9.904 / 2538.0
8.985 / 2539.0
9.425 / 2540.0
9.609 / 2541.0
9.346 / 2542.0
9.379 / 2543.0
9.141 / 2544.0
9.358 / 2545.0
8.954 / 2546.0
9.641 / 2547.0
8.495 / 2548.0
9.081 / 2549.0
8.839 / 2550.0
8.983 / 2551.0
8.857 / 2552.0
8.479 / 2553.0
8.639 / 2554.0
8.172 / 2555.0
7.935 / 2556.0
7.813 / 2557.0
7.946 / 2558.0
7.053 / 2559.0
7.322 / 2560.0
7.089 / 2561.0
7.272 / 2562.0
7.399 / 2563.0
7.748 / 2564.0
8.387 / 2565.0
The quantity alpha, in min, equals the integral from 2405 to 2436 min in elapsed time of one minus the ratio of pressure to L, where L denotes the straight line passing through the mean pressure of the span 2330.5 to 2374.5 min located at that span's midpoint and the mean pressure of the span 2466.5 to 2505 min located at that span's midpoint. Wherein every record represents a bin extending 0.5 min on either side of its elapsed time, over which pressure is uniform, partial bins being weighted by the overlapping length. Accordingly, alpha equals 8.6 min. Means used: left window 10.5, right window 8.1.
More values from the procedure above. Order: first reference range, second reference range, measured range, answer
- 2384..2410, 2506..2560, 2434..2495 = 6.37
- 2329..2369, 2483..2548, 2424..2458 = 8.44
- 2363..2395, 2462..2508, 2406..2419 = 3.53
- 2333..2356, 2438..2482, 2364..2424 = 5.81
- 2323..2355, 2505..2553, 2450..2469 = 4.71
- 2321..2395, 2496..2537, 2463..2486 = 2.92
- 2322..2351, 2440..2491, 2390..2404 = 1.36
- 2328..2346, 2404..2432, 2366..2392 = -3.62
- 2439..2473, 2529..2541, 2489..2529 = -2.49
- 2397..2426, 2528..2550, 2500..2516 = -1.52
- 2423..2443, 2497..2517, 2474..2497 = 0.88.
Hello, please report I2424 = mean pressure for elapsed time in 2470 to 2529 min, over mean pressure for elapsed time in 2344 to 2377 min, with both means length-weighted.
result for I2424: 0.79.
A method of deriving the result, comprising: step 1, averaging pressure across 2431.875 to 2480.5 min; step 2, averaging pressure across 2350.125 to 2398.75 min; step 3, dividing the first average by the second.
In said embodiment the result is 0.75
